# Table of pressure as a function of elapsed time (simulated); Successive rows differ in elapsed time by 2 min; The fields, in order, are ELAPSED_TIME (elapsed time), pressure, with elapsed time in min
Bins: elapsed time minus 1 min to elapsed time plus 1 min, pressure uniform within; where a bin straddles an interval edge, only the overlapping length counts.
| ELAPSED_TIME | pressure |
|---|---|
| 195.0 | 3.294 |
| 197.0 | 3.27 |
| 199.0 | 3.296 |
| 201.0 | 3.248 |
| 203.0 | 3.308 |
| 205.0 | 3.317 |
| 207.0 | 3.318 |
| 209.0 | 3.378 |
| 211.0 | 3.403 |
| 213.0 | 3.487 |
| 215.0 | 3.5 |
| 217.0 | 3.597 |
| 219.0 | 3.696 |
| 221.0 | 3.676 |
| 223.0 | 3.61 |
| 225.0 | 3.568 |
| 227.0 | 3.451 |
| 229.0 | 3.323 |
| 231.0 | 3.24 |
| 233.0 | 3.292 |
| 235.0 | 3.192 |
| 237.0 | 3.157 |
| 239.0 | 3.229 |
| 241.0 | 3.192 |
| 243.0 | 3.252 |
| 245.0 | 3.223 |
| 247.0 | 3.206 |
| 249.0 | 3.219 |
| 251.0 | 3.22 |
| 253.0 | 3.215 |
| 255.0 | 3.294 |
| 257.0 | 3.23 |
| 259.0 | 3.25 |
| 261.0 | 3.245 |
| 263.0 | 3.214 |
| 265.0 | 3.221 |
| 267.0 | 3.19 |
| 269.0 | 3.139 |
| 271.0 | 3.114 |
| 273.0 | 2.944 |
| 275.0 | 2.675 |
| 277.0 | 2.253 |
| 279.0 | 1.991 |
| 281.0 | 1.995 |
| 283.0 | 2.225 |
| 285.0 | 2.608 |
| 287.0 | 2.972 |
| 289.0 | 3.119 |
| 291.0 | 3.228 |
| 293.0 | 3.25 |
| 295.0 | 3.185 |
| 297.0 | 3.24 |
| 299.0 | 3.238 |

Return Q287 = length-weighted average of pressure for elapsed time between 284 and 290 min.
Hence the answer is 2.9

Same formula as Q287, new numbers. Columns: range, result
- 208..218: 3.47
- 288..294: 3.2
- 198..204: 3.28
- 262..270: 3.19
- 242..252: 3.22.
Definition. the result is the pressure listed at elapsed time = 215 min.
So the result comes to 3.5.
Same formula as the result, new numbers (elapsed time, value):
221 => 3.676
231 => 3.24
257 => 3.23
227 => 3.451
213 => 3.487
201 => 3.248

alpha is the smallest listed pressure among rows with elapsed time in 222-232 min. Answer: 3.24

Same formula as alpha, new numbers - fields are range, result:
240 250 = 3.192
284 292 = 2.608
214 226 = 3.5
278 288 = 1.991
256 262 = 3.23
